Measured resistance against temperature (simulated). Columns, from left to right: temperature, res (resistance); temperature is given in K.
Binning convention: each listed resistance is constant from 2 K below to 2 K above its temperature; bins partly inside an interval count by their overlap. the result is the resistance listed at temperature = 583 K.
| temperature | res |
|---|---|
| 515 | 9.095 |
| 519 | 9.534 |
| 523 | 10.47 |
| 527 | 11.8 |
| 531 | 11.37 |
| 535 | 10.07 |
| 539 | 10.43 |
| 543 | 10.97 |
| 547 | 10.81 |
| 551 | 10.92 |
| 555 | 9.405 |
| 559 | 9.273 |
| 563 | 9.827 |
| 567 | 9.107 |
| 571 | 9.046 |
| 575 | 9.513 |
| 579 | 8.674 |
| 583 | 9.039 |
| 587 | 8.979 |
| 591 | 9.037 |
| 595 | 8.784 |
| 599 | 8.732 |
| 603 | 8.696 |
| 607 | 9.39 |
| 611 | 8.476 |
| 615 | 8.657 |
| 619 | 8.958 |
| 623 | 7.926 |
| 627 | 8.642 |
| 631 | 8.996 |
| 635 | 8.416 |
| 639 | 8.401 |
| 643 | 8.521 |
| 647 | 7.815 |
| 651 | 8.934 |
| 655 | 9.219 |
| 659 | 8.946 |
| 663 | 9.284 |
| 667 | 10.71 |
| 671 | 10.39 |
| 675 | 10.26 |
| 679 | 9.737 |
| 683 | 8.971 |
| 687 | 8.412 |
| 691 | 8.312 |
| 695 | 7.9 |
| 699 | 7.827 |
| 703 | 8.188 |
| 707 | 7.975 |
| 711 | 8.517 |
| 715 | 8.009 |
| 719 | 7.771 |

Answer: 9.039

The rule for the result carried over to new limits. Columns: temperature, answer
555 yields 9.405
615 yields 8.657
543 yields 10.97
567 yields 9.107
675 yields 10.26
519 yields 9.534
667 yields 10.71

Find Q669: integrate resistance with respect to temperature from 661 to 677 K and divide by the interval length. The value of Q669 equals 10.2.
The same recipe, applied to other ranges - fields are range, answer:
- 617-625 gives 8.44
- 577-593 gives 8.93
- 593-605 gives 8.74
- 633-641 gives 8.41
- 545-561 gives 10.1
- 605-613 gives 8.93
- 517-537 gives 10.6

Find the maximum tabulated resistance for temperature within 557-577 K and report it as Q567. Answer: 9.827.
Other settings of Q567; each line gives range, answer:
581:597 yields 9.039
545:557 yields 10.92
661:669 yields 10.71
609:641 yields 8.996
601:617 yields 9.39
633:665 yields 9.284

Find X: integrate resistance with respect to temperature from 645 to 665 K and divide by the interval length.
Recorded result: 8.84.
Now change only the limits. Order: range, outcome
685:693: 8.36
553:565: 9.5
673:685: 9.66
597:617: 8.79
